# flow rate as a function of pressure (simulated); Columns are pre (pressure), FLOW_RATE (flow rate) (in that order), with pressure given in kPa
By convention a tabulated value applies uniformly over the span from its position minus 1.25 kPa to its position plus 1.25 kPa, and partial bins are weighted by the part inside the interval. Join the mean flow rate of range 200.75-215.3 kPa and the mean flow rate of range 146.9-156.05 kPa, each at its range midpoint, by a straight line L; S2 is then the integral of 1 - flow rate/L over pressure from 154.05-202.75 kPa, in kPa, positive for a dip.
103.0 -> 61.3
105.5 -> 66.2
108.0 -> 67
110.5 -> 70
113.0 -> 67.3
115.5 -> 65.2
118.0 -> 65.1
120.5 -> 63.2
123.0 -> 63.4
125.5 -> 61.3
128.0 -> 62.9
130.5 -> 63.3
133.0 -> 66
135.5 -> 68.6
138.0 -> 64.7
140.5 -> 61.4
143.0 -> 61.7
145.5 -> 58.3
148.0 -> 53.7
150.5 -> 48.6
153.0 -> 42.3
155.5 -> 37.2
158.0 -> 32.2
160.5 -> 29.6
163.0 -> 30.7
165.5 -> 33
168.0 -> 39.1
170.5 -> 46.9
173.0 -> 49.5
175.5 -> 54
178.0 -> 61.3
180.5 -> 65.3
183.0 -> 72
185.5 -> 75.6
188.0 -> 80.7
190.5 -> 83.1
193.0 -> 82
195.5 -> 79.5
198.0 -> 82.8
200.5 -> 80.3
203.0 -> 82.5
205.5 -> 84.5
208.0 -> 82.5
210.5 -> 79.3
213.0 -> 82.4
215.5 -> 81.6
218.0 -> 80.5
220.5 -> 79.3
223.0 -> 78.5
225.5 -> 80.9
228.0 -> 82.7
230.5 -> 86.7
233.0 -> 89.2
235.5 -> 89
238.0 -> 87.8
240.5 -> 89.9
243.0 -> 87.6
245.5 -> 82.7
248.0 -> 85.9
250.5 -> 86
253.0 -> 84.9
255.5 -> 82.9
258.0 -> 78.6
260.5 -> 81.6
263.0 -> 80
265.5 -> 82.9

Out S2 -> 4.38 kPa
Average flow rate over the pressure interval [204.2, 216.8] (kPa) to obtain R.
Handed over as 82.1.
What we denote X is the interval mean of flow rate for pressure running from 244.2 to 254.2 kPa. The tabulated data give 84.9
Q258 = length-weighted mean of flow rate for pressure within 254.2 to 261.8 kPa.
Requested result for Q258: 81.1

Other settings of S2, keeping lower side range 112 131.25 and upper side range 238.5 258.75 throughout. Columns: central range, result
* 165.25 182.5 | 5.0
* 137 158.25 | 5.1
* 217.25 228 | 0.1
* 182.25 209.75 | -1.5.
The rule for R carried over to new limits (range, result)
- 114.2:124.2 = 64.2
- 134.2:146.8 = 62.9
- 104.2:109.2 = 66.5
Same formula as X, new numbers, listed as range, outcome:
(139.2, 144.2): 61.6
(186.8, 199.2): 81.6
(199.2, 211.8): 81.8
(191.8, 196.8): 80.8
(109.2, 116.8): 67.5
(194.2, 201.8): 80.9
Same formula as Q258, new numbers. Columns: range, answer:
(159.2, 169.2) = 33.1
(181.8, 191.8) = 77.9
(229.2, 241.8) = 88.5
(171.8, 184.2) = 60.4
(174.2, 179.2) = 57.5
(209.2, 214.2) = 80.9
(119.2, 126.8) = 62.7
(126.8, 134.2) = 64.1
